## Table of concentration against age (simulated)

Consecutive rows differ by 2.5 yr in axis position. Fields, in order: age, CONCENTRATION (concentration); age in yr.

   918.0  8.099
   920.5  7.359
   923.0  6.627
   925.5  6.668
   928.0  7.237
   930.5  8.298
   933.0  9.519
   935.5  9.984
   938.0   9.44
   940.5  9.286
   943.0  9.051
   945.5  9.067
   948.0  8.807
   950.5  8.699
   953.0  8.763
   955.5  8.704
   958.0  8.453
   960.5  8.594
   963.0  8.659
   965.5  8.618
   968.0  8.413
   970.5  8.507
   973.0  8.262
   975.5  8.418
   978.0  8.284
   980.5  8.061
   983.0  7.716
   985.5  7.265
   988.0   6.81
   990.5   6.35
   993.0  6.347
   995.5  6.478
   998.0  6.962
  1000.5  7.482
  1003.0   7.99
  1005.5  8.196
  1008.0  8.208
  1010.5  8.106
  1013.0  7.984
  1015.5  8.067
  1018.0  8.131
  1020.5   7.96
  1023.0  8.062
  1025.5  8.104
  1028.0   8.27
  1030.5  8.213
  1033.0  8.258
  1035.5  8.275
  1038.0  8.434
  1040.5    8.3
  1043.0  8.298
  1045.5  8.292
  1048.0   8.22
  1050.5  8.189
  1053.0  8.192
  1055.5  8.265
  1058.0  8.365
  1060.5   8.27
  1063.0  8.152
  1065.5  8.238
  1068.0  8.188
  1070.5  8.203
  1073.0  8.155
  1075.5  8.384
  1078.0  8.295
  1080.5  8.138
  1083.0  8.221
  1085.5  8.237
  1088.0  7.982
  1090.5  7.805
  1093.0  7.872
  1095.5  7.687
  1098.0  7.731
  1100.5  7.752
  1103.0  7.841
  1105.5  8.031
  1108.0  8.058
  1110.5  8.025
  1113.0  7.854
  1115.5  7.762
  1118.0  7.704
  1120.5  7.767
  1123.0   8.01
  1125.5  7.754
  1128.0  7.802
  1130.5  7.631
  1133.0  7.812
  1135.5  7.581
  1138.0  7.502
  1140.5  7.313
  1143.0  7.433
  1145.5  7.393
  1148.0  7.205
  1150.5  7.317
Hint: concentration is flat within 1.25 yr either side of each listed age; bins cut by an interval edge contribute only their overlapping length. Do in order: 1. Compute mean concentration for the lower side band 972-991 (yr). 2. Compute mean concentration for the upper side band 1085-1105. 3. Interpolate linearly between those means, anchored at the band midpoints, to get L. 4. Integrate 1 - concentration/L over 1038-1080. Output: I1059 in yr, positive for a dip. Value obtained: -2.4 yr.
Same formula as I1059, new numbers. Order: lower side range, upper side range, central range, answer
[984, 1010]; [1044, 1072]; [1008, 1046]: -2.2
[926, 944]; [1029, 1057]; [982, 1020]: 4.6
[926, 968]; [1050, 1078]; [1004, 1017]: 0.6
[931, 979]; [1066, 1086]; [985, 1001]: 3.5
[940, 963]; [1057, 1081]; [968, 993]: 2.8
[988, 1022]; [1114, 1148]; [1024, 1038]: -1.3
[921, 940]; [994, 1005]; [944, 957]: -1.4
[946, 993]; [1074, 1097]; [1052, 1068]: -0.3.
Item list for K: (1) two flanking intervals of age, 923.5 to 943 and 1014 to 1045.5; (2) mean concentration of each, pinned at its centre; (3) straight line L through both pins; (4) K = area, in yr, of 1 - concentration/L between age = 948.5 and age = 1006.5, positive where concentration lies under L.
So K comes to 3.4 yr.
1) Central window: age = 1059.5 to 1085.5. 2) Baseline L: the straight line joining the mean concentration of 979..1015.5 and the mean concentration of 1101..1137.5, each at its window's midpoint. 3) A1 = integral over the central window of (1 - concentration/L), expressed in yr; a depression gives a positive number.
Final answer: -1.8 yr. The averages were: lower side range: 7.45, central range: 8.22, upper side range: 7.82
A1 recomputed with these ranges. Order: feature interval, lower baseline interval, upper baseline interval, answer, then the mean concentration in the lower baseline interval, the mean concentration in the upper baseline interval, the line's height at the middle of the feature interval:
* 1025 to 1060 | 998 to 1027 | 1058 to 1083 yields -0.67 yr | 7.98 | 8.23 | 8.11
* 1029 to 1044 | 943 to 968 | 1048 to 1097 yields 0.05 yr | 8.71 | 8.15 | 8.32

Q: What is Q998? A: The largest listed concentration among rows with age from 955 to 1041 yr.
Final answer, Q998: 8.704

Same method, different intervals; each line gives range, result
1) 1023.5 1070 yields 8.434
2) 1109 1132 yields 8.025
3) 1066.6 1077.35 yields 8.384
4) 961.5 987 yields 8.659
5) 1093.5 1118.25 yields 8.058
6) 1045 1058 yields 8.365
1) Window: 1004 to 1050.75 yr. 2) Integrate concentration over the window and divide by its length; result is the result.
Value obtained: 8.19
